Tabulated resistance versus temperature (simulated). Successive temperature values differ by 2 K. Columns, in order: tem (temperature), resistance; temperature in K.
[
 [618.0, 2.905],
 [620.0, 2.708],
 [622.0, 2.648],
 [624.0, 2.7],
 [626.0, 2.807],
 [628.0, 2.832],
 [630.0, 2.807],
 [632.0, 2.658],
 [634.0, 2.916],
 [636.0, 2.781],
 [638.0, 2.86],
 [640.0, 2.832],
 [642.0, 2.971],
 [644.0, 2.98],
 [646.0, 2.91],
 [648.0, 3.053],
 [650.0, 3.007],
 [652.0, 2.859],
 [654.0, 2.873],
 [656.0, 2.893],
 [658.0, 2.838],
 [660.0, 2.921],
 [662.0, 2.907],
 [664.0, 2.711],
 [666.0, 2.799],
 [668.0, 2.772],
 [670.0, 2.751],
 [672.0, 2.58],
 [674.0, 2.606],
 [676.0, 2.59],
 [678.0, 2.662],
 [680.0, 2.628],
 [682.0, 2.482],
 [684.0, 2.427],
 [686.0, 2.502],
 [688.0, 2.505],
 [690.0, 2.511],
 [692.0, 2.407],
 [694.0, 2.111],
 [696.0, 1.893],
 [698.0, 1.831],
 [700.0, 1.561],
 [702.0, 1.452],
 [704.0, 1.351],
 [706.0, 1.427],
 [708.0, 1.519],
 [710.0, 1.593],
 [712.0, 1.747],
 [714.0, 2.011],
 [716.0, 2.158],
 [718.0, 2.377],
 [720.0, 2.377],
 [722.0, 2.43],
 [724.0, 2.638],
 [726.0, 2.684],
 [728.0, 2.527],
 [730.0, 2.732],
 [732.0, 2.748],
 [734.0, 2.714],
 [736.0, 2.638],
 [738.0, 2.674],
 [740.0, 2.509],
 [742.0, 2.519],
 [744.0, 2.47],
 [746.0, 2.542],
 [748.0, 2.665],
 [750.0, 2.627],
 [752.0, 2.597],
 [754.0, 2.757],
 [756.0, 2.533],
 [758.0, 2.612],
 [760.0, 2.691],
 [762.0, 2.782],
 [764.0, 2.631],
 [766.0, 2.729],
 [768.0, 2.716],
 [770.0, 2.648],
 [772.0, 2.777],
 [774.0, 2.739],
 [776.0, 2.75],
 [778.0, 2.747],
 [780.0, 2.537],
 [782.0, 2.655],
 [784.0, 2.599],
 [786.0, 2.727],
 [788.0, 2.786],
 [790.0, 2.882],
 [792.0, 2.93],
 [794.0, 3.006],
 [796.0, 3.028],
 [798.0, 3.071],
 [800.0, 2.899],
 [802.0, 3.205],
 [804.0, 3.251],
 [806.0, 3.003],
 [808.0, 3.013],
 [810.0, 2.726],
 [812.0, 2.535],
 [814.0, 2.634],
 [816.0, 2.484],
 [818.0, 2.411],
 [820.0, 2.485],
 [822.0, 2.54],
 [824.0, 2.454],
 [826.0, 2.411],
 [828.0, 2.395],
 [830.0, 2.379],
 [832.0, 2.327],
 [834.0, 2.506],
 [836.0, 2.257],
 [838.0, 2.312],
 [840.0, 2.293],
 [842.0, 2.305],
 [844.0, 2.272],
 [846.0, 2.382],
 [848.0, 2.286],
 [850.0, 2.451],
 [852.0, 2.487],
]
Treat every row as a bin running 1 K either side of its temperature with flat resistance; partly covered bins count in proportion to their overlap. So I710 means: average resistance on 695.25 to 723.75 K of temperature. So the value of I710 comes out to 1.86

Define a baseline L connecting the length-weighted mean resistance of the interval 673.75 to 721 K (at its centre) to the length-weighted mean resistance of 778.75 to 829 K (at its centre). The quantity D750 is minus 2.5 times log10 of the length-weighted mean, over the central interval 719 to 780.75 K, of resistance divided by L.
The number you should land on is -0.09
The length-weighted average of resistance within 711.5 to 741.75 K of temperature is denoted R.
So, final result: 2.48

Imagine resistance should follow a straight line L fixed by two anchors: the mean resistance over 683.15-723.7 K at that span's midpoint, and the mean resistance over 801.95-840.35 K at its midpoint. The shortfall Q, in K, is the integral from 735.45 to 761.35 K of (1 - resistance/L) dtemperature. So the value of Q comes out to -4.4 K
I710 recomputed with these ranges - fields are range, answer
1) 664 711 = 2.23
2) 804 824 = 2.67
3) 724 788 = 2.66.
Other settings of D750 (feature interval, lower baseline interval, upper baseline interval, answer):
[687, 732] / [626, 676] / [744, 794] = 0.299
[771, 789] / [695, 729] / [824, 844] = -0.230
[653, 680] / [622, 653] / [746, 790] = 0.024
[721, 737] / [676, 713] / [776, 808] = -0.128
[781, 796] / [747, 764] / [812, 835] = -0.102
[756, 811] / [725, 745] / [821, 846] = -0.131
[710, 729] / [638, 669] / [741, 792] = 0.204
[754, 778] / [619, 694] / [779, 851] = -0.015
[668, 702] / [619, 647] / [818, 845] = 0.147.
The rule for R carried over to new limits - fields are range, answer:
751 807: 2.8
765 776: 2.72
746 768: 2.66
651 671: 2.83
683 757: 2.29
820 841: 2.39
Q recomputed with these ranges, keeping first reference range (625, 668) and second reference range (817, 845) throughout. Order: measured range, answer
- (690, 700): 2.5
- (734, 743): 0.1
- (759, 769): -0.6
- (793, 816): -4.4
